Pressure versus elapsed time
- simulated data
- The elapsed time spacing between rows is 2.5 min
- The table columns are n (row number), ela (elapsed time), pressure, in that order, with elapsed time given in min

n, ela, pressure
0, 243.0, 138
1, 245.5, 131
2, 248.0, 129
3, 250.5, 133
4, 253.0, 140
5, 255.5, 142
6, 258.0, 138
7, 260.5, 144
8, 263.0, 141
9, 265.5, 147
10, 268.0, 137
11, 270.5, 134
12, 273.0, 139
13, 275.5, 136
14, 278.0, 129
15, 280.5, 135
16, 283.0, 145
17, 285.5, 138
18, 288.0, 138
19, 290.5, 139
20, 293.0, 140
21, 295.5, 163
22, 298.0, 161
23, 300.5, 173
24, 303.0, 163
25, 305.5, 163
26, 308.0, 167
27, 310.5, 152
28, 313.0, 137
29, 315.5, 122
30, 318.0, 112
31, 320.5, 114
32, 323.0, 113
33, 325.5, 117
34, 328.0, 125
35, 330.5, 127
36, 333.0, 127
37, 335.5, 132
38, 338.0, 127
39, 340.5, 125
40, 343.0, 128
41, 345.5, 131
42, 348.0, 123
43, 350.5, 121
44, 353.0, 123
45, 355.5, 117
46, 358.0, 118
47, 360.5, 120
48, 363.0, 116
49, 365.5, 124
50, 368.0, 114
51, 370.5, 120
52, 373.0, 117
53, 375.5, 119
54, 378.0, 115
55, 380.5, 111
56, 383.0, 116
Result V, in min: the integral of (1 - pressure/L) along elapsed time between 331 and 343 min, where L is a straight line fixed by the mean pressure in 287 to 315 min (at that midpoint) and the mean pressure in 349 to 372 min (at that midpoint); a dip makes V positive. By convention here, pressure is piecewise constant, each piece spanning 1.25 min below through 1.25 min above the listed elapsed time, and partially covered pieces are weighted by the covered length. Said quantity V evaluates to 0.45 min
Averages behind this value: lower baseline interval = 153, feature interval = 128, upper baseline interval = 119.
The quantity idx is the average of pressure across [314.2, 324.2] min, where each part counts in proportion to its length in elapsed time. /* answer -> 115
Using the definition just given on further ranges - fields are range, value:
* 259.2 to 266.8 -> 144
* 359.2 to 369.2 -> 119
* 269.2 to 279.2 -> 135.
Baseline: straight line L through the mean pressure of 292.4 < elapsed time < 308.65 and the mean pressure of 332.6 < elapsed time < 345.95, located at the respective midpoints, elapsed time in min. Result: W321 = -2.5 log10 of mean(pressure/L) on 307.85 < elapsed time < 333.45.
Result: 0.14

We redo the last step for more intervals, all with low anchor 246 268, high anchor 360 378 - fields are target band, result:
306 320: -0.08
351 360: 0.01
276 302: -0.10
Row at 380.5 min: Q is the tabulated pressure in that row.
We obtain 111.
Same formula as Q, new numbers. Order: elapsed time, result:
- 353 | 123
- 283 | 145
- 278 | 129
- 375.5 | 119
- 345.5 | 131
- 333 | 127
